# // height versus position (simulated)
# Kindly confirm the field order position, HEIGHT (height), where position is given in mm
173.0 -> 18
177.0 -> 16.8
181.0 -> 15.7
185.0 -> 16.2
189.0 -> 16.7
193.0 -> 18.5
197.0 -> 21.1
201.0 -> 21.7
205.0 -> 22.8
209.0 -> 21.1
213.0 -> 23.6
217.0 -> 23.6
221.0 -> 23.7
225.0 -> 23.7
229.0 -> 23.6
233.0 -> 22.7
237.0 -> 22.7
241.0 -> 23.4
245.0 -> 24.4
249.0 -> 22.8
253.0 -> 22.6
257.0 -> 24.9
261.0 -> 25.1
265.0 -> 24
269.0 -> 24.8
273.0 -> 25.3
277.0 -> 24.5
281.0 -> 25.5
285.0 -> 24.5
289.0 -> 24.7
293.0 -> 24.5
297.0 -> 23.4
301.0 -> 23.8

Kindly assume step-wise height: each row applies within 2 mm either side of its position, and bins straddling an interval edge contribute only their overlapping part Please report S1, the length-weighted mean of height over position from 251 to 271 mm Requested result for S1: 24.3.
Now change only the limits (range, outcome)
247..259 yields 23.4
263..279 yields 24.6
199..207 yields 22.2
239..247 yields 23.9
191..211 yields 21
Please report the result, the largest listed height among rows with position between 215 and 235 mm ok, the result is 23.7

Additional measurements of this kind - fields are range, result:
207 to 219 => 23.6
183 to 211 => 22.8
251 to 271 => 25.1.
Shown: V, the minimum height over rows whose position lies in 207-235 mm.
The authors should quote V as 21.1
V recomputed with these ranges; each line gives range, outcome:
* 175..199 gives 15.7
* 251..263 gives 22.6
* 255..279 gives 24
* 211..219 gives 23.6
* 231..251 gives 22.7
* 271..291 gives 24.5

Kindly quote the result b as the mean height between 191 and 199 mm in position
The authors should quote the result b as 19.8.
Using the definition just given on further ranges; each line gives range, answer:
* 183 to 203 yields 18.8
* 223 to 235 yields 23.3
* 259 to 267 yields 24.6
